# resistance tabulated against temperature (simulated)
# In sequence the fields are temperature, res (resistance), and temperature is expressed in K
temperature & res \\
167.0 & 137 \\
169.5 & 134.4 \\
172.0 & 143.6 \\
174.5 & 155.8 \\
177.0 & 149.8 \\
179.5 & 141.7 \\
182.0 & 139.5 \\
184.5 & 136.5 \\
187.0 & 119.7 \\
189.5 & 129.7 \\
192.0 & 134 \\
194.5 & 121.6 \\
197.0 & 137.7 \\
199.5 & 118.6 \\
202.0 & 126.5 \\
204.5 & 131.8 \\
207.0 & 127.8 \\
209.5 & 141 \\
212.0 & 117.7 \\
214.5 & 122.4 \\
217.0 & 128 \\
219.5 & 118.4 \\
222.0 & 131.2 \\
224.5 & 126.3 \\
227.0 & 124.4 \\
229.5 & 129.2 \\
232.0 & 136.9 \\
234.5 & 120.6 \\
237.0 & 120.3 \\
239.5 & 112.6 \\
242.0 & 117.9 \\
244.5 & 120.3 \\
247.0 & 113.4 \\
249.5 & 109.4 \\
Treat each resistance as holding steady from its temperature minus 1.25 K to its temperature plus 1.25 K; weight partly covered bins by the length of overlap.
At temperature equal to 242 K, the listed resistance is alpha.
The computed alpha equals 117.9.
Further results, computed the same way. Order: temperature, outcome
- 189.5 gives 129.7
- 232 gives 136.9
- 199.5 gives 118.6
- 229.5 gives 129.2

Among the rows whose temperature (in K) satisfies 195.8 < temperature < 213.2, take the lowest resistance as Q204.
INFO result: 117.7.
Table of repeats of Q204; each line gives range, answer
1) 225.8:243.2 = 112.6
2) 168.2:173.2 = 134.4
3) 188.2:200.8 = 118.6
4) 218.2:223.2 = 118.4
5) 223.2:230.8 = 124.4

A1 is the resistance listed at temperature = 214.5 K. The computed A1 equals 122.4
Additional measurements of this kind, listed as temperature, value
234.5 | 120.6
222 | 131.2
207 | 127.8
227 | 124.4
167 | 137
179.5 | 141.7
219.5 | 118.4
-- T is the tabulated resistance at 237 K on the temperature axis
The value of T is 120.3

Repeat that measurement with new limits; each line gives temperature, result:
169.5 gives 134.4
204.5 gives 131.8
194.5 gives 121.6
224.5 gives 126.3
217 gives 128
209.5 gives 141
